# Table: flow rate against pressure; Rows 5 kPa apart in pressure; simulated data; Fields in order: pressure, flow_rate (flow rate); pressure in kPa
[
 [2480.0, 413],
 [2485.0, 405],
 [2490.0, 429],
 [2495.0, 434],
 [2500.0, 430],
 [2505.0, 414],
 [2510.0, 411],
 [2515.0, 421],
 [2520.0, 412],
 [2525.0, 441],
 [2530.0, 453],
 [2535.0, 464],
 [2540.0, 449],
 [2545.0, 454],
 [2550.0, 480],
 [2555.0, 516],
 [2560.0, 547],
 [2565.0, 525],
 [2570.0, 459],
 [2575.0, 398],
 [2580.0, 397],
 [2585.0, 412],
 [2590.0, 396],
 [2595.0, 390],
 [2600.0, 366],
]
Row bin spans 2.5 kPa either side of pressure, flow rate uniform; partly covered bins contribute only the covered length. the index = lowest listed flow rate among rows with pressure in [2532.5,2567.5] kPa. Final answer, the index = 449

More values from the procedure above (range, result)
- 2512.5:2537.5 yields 412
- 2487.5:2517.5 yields 411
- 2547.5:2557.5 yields 480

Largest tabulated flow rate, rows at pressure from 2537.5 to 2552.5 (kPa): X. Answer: 480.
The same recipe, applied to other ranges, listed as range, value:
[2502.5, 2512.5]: 414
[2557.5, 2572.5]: 547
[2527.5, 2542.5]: 464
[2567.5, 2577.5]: 459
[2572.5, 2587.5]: 412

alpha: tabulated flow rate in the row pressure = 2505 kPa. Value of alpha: 414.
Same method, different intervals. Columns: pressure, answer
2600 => 366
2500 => 430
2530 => 453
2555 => 516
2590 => 396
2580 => 397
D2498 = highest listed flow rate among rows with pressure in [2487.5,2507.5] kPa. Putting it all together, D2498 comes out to 434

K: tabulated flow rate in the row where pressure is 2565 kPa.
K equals 525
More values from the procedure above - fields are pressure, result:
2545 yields 454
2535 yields 464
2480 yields 413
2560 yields 547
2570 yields 459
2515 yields 421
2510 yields 411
